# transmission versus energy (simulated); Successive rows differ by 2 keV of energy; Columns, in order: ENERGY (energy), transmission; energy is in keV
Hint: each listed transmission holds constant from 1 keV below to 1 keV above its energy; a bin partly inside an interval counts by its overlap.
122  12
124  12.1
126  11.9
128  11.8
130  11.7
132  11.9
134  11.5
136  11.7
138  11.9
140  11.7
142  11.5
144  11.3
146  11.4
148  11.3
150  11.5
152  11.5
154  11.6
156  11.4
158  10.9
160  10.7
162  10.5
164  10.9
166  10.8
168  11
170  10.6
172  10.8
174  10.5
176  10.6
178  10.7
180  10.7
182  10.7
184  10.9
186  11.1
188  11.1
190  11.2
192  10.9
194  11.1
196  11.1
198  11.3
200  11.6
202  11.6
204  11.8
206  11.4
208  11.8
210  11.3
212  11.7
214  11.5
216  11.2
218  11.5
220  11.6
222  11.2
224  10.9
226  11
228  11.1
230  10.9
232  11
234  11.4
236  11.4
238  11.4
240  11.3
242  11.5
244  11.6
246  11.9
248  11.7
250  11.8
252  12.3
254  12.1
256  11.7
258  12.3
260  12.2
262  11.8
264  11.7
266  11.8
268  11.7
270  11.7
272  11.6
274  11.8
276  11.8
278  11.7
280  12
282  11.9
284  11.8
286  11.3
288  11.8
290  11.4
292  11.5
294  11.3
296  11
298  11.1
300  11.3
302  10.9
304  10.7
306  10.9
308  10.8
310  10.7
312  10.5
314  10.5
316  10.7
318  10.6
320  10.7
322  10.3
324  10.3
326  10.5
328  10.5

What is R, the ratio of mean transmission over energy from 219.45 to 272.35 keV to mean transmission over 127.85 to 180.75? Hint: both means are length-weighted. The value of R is 1.03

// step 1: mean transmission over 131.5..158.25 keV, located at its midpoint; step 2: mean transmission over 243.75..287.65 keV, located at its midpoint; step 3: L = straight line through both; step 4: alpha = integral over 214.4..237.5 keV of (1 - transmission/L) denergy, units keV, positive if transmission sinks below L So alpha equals 1.0 keV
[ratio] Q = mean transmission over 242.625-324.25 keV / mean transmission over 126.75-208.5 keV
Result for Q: 1.0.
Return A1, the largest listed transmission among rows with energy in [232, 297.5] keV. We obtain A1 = 12.3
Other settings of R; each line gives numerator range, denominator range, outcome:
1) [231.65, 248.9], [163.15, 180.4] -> 1.07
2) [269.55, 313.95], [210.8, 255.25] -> 0.99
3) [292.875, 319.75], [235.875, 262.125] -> 0.92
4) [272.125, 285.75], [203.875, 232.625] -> 1.04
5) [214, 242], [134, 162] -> 0.99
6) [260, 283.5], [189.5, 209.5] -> 1.04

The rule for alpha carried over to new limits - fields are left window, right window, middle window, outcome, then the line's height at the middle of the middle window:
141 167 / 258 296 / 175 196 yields 0.75 keV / 11.3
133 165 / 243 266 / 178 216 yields 1.14 keV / 11.6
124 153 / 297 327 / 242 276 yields -2.66 keV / 11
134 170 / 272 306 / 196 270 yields -1.19 keV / 11.4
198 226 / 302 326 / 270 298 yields -1.89 keV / 10.9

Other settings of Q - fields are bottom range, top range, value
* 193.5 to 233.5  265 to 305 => 1.02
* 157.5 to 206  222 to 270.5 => 1.06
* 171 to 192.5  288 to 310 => 1.02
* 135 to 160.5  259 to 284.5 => 1.03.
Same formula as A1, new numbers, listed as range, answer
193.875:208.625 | 11.8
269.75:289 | 12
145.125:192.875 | 11.6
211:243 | 11.7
